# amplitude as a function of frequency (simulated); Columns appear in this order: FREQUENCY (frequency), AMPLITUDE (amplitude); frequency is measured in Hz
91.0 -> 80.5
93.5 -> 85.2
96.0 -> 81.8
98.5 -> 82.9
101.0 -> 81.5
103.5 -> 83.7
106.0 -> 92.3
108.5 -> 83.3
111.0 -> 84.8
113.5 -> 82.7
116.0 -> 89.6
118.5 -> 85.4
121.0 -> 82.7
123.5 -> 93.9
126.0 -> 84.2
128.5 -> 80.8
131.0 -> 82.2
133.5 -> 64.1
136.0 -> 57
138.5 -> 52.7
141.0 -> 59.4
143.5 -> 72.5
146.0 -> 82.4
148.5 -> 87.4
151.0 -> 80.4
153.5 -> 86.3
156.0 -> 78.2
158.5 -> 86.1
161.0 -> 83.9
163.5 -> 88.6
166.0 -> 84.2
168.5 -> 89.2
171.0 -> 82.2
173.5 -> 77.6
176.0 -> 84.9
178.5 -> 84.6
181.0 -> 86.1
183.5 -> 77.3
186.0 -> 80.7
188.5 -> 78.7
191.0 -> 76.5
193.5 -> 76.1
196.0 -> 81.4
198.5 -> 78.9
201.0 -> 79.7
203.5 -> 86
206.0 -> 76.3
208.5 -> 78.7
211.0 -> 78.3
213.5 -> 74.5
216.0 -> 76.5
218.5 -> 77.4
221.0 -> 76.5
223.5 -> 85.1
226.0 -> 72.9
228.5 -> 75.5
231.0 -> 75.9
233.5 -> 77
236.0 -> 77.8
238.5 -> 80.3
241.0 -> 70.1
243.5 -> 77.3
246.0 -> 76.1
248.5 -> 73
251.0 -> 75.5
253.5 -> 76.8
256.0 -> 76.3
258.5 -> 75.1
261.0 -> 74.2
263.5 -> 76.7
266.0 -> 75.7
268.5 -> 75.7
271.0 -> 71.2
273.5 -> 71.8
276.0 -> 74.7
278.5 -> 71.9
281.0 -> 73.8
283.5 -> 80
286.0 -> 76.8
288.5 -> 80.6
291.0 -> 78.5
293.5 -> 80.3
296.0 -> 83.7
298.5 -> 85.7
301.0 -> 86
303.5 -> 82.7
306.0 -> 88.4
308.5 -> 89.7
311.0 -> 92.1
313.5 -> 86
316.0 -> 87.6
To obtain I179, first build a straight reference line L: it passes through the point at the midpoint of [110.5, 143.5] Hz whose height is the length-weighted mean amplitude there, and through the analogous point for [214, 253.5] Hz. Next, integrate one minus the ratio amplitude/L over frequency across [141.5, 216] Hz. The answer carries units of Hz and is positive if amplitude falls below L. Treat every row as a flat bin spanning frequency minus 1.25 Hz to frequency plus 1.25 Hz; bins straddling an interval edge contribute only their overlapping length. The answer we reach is -4.4 Hz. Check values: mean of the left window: 76.5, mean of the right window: 76.4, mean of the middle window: 81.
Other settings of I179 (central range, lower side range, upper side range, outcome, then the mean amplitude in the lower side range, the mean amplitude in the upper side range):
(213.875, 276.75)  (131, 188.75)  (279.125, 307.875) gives 3.6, 78.5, 81.5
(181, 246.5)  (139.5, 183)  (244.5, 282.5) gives 0.1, 81.8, 74.6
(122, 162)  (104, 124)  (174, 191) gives 3.5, 86.5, 81.4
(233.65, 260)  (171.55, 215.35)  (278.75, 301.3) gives 1.3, 79.8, 80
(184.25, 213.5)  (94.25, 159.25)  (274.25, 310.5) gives 0.5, 79.9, 81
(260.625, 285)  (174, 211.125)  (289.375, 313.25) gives 2.7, 80.3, 85.2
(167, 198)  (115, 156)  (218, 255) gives -1.7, 77.5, 76.5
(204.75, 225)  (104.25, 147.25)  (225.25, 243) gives -0.4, 78.3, 75.8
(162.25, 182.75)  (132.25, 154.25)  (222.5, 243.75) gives -3.3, 71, 76.8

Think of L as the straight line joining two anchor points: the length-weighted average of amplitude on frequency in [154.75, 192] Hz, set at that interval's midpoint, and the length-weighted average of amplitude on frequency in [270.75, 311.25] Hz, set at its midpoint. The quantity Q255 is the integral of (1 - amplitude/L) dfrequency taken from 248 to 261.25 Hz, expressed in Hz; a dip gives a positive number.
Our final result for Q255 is 0.9 Hz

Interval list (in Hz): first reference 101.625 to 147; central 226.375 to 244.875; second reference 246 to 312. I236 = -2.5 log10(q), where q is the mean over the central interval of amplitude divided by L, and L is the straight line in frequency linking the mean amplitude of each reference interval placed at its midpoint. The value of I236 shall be 0.035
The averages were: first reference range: 78.6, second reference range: 78.6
